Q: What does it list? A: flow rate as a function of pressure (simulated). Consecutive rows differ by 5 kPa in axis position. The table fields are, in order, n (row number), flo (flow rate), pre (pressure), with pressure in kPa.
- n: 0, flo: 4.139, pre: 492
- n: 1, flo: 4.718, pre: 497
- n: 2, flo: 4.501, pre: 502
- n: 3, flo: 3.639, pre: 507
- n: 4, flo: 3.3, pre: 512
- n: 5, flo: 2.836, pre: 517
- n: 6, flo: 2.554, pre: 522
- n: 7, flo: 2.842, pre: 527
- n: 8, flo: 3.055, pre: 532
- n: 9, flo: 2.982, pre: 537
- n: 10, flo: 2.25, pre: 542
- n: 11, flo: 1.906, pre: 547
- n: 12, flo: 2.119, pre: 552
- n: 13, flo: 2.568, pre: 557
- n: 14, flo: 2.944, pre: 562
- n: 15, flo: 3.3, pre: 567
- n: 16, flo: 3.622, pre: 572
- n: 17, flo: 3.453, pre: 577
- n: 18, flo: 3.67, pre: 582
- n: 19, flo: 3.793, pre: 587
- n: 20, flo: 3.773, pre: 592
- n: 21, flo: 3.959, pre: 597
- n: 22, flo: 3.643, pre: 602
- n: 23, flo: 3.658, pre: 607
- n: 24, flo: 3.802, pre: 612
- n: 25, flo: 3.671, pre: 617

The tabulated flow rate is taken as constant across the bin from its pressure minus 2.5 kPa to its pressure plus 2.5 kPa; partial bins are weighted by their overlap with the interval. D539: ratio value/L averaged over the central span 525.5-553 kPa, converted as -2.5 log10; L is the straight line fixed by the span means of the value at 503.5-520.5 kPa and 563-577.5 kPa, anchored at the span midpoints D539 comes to 0.299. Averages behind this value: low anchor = 3.29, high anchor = 3.41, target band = 2.54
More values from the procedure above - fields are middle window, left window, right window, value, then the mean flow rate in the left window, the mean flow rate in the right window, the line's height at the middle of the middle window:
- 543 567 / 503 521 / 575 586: 0.38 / 3.3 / 3.6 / 3.49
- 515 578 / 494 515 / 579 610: 0.36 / 4.01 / 3.75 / 3.89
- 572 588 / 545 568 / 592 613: -0.15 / 2.53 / 3.76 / 3.16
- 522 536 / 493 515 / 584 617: 0.34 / 4.02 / 3.76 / 3.95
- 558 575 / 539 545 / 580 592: -0.04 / 2.28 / 3.74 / 3.1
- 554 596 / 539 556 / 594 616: -0.16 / 2.16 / 3.76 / 2.92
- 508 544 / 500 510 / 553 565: 0.21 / 4.01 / 2.7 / 3.5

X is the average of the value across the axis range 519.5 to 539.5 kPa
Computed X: 2.86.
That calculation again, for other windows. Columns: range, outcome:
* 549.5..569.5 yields 2.73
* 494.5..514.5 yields 4.04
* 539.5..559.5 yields 2.21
